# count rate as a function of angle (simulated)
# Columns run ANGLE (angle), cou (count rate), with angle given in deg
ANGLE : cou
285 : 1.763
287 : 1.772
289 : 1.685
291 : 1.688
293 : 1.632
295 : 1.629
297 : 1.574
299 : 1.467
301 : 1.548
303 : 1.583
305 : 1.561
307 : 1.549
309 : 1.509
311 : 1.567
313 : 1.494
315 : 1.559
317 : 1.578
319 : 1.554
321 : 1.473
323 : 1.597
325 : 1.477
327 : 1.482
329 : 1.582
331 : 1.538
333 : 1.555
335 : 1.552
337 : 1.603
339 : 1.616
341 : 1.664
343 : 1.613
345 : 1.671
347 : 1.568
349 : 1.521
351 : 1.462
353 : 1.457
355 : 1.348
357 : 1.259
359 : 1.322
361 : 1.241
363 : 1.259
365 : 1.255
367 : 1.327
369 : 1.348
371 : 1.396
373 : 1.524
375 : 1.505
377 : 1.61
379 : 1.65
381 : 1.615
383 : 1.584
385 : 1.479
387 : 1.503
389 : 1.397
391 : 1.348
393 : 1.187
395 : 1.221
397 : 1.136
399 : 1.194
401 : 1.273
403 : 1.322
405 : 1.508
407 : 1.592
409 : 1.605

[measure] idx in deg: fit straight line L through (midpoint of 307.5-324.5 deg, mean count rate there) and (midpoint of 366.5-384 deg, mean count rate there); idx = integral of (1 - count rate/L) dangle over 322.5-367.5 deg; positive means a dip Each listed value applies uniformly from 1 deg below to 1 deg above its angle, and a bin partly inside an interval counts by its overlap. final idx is 1.4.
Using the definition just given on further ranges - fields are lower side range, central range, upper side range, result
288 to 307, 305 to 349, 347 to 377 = -1.9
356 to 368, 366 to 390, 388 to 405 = -4.1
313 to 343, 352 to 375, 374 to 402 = 1.9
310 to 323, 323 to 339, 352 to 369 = -0.9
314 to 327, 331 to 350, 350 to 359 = -2.0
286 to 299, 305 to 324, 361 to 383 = 0.6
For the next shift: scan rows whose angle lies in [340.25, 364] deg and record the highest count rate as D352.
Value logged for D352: 1.671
